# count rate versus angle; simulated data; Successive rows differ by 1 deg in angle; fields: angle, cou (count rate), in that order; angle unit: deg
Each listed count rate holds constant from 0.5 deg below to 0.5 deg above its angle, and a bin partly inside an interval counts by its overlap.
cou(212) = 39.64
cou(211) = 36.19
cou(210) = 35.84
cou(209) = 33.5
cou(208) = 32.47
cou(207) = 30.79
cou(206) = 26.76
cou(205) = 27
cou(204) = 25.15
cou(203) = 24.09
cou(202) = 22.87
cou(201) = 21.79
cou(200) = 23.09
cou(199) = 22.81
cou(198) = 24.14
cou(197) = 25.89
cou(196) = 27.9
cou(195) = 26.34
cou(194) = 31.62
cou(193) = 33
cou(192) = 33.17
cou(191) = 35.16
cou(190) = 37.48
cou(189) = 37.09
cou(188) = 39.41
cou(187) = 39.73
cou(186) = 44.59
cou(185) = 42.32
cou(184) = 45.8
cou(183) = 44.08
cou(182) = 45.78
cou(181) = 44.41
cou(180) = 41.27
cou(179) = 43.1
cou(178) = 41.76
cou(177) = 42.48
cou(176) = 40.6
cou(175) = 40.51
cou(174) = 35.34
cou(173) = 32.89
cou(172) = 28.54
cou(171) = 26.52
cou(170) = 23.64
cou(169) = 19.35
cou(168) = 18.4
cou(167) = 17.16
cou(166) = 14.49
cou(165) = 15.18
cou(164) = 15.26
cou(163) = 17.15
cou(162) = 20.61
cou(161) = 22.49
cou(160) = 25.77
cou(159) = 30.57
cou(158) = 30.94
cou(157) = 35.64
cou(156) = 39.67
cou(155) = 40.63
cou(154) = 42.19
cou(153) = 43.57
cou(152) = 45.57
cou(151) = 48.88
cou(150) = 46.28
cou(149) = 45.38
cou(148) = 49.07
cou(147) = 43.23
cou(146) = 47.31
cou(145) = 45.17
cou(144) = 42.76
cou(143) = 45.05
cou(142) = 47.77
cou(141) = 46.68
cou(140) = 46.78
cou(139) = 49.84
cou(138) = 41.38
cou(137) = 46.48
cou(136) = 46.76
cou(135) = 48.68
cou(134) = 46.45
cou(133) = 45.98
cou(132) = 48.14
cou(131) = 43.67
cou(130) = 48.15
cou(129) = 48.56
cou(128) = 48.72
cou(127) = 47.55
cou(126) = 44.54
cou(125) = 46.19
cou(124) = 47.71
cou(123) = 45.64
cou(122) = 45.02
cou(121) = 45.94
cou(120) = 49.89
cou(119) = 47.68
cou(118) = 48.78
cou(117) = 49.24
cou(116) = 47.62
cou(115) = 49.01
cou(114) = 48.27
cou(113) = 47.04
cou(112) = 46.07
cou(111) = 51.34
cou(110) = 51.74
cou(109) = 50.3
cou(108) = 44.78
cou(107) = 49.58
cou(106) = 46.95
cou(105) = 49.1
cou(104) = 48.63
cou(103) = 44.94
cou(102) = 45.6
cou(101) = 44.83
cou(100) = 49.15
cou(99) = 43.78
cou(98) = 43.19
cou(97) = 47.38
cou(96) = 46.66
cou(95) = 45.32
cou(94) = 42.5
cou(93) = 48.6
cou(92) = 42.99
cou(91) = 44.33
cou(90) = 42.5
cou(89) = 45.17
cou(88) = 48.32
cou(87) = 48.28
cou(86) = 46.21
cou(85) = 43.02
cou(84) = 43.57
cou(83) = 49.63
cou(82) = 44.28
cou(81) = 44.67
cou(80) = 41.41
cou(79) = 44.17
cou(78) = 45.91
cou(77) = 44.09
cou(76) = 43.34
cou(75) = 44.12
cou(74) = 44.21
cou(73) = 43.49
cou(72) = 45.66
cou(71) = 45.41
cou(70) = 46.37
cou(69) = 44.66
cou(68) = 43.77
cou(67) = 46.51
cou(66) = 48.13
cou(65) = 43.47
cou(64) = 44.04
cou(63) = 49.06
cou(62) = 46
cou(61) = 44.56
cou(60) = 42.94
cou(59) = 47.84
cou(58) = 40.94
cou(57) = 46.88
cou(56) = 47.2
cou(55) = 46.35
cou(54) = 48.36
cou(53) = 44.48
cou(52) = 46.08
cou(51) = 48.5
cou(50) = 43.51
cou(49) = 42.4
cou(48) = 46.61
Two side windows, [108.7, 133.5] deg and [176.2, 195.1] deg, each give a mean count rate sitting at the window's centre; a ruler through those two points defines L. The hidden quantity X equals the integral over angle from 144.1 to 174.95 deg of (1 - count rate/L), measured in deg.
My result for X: 7.6 deg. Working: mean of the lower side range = 47.7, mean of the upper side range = 39.7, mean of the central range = 32.5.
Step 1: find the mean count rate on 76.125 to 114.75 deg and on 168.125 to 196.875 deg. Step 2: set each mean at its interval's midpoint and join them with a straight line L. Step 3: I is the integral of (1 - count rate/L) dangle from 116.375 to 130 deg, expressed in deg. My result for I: -1.4 deg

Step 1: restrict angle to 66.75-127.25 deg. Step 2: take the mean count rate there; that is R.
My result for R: 46.2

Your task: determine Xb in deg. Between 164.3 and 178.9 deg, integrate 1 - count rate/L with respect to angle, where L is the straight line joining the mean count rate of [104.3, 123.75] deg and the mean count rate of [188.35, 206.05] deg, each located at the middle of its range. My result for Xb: 2.3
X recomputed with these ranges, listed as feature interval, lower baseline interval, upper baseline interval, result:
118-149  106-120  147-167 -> -4.1 deg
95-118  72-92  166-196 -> -2.8 deg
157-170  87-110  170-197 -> 6.0 deg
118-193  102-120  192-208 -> -4.4 deg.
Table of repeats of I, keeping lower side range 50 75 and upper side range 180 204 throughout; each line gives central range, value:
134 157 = -4.5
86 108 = -1.9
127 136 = -1.9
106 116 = -1.8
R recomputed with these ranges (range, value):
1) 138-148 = 46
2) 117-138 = 46.9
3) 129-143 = 46.7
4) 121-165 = 41.7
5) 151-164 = 32.8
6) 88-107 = 45.8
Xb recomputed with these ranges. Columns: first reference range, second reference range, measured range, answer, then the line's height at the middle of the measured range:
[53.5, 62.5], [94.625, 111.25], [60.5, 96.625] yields 1.0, 46.4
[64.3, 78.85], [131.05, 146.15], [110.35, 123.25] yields -0.6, 45.8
